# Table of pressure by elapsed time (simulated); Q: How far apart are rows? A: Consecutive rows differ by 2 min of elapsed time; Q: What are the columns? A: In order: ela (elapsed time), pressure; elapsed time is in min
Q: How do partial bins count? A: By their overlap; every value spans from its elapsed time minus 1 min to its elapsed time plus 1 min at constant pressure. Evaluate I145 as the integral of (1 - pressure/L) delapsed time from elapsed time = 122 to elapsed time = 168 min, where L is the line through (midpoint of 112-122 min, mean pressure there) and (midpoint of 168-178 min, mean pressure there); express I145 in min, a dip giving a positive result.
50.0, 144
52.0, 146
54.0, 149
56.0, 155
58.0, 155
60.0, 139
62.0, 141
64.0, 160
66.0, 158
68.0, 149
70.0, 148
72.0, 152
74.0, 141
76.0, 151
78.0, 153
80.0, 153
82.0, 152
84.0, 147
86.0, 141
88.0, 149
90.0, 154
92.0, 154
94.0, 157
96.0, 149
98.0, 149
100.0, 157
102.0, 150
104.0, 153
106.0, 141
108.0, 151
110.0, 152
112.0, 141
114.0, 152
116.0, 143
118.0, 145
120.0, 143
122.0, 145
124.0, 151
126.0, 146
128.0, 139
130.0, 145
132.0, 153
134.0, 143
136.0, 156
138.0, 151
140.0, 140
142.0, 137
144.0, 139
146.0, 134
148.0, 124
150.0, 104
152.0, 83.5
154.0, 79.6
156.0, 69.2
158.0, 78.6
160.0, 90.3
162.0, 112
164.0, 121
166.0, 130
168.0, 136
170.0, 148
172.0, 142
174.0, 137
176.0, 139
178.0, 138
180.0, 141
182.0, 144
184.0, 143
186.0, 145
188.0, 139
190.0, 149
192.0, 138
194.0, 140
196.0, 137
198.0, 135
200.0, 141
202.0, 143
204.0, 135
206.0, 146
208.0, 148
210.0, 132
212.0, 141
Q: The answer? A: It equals 5.9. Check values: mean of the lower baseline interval 145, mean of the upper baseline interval 141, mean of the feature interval 125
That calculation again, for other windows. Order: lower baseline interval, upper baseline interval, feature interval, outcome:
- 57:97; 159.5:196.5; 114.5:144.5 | -0.54 min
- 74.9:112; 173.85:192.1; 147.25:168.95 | 6.30 min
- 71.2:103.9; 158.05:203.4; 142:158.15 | 4.06 min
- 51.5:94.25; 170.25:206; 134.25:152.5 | 1.61 min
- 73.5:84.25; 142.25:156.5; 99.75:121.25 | -2.73 min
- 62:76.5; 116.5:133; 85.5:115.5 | -0.44 min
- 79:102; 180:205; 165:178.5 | 0.40 min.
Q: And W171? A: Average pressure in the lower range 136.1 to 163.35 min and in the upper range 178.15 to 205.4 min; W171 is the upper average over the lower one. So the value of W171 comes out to 1.25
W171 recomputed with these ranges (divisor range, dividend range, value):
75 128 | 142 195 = 0.84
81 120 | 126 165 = 0.82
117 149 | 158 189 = 0.92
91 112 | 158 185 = 0.86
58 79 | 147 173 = 0.73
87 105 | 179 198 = 0.93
